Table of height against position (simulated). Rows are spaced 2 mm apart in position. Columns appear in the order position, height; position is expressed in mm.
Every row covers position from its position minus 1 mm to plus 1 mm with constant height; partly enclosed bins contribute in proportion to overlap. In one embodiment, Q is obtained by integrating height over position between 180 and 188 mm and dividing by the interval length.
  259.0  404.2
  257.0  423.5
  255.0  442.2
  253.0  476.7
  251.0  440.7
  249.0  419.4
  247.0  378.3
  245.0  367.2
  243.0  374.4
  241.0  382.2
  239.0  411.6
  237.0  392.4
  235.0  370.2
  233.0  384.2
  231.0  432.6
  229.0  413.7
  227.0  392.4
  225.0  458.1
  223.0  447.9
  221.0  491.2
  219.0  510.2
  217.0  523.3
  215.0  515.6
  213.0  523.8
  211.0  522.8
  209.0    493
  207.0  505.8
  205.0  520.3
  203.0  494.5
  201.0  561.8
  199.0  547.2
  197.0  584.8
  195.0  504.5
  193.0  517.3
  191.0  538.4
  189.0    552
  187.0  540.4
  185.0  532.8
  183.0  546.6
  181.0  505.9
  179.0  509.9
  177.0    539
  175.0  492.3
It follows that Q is 531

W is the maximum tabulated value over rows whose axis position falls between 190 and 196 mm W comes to 538.4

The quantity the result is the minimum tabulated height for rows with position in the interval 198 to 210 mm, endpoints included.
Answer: 493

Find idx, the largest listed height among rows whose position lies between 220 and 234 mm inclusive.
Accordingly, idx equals 491.2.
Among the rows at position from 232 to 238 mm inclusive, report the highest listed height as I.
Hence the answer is 392.4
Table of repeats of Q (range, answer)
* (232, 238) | 382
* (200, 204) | 528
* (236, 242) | 395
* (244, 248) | 373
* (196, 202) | 565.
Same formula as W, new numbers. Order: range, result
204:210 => 520.3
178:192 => 552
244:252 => 440.7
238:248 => 411.6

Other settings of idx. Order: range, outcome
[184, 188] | 540.4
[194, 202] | 584.8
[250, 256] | 476.7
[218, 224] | 510.2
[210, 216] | 523.8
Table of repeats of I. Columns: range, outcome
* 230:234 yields 432.6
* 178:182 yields 509.9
